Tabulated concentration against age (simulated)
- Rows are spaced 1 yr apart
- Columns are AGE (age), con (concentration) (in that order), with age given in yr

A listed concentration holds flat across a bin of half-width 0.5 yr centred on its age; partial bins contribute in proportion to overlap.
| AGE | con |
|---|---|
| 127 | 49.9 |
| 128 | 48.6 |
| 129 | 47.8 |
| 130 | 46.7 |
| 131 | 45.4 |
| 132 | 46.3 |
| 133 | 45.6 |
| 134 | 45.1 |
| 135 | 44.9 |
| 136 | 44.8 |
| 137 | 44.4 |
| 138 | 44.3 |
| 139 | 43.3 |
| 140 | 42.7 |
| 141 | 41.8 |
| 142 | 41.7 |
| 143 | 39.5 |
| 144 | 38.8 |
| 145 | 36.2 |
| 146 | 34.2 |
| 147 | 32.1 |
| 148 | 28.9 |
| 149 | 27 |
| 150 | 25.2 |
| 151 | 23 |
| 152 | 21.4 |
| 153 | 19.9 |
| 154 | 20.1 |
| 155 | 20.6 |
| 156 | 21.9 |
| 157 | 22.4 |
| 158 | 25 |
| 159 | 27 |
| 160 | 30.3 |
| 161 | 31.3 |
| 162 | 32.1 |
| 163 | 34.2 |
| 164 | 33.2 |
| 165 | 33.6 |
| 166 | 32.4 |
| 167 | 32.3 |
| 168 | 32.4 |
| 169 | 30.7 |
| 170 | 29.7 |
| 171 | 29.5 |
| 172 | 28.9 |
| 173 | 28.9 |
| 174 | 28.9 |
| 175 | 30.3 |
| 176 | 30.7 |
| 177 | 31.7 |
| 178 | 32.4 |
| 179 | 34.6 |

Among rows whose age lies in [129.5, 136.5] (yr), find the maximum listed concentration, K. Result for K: 46.7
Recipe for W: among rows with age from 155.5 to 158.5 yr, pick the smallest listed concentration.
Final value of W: 21.9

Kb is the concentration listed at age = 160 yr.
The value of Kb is 30.3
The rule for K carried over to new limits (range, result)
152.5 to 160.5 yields 30.3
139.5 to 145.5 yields 42.7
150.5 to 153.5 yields 23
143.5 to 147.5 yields 38.8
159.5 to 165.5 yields 34.2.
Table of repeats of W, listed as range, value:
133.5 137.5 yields 44.4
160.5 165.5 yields 31.3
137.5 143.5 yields 39.5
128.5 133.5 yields 45.4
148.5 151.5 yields 23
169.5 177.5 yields 28.9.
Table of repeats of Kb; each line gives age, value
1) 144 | 38.8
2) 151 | 23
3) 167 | 32.3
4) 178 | 32.4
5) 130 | 46.7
